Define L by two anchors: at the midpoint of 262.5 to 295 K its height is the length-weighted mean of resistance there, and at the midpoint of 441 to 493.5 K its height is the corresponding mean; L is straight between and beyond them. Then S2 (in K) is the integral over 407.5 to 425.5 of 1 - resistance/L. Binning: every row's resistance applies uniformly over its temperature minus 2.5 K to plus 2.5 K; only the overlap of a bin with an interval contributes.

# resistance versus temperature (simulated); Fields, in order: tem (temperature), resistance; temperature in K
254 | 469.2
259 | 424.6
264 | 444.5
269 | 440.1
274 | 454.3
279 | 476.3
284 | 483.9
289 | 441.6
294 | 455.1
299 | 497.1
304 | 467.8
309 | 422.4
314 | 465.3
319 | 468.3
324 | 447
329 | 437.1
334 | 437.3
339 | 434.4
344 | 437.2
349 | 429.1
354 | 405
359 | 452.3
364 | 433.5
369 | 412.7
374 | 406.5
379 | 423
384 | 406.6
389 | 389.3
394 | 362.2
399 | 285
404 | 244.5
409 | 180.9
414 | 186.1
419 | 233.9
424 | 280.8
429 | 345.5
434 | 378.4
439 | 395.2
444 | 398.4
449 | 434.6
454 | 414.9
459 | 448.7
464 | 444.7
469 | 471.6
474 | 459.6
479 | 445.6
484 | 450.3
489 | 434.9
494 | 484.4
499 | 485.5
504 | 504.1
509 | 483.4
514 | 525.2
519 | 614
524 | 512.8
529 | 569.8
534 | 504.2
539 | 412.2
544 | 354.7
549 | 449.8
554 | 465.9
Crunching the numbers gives 9.1 K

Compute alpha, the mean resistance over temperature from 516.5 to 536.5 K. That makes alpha 550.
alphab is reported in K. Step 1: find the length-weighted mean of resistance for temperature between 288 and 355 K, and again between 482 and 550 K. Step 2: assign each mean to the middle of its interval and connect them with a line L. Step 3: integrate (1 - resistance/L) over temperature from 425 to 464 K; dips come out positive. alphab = 5.9 K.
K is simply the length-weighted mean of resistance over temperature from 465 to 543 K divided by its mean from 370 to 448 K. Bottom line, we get 1.5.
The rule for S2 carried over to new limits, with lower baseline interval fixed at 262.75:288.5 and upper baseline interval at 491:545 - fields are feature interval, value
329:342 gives 0.9 K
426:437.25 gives 2.9 K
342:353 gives 1.0 K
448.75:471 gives 2.1 K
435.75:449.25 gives 2.3 K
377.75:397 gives 3.5 K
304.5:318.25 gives 0.4 K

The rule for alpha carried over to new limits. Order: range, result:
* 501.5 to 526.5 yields 528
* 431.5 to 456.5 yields 404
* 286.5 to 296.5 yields 448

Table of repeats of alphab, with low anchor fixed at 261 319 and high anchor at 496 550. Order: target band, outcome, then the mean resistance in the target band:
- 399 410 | 5.60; 233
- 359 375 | 1.58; 424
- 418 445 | 7.81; 341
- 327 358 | 2.38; 431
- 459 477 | 1.05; 457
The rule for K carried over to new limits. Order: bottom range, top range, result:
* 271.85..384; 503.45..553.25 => 1.11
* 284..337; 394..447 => 0.65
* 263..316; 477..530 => 1.09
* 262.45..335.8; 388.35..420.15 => 0.58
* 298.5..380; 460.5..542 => 1.11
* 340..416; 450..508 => 1.25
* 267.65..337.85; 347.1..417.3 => 0.78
